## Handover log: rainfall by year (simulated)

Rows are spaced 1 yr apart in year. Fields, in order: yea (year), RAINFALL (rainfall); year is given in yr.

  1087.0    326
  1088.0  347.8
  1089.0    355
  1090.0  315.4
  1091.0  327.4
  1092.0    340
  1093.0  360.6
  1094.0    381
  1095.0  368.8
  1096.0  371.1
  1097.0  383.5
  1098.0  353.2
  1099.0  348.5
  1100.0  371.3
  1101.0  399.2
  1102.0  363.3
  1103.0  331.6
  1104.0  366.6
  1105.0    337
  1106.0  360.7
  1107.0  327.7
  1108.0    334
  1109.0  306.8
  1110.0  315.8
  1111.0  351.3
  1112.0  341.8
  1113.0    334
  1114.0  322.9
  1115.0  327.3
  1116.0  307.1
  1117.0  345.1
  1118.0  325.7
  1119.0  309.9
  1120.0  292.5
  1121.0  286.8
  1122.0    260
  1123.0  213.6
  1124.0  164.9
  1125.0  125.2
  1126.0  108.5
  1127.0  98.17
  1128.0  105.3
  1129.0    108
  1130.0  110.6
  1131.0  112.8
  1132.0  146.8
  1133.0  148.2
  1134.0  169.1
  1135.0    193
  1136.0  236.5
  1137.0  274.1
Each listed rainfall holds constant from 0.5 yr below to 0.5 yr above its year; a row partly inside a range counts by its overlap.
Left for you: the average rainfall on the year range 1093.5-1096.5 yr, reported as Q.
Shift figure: 374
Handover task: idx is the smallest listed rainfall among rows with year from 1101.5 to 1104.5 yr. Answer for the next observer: 331.6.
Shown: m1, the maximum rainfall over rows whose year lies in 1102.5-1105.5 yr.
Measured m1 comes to 366.6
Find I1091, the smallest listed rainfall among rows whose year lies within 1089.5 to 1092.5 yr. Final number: 315.4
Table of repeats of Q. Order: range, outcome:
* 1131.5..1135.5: 164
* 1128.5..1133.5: 125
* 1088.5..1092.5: 334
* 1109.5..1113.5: 336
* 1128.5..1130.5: 109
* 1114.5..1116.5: 317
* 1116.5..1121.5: 312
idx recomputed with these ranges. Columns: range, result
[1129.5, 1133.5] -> 110.6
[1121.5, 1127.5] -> 98.17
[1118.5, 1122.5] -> 260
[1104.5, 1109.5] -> 306.8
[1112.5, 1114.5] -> 322.9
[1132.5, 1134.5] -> 148.2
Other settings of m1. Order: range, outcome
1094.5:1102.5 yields 399.2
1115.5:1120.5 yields 345.1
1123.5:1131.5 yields 164.9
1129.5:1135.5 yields 193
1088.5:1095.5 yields 381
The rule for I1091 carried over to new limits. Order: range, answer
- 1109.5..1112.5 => 315.8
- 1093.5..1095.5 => 368.8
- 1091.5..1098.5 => 340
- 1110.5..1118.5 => 307.1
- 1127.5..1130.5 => 105.3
